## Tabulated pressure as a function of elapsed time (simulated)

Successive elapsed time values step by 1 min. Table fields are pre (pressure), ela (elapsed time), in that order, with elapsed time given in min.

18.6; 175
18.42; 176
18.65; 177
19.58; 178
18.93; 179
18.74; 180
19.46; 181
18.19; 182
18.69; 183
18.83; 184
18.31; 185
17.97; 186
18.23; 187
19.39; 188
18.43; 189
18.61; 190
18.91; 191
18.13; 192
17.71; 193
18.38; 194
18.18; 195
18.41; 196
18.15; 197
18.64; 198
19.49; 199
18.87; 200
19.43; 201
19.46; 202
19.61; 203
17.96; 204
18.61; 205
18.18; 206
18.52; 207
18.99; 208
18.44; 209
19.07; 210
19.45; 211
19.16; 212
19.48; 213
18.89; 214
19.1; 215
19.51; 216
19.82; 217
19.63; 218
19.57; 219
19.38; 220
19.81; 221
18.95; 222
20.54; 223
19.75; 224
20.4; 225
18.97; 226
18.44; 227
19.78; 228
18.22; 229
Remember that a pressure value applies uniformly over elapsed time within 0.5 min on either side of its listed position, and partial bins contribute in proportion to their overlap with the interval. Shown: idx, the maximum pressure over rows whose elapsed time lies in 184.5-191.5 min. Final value 19.39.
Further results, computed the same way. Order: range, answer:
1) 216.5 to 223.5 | 20.54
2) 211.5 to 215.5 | 19.48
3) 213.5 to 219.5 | 19.82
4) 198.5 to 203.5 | 19.61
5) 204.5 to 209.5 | 18.99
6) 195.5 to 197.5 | 18.41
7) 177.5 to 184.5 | 19.58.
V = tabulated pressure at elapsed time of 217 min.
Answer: 19.82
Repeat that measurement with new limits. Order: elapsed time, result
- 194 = 18.38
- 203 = 19.61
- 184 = 18.83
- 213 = 19.48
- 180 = 18.74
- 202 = 19.46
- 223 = 20.54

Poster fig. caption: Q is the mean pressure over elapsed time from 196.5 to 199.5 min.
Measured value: 18.8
